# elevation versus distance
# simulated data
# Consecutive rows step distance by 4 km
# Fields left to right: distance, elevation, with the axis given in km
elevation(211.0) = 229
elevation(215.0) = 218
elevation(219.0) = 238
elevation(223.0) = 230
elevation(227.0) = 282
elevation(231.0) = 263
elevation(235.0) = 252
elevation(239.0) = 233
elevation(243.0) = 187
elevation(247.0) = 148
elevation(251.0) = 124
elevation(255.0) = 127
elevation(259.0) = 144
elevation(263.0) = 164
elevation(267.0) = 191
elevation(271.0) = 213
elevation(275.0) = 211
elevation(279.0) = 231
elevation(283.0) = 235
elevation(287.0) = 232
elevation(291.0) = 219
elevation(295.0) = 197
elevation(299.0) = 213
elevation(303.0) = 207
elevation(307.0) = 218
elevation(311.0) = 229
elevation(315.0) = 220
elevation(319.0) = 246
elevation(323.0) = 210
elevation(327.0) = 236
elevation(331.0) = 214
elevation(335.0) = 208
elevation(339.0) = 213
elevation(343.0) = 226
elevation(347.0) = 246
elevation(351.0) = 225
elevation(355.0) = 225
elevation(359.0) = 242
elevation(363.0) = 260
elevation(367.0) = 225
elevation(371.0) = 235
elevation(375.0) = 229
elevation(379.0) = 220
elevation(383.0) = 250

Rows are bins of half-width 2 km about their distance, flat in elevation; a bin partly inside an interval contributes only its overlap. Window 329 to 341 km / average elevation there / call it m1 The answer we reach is 212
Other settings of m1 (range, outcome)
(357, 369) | 242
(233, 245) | 224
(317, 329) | 231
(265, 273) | 202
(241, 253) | 153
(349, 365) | 238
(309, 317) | 224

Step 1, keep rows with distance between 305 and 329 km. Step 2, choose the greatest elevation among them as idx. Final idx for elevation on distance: 246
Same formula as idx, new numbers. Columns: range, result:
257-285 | 235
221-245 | 282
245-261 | 148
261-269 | 191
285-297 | 232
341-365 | 260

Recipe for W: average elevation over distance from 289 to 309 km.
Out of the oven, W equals 211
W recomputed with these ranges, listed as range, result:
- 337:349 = 228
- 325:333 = 225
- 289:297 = 208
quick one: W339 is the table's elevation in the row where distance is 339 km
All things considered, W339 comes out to 213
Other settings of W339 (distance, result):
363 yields 260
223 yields 230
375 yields 229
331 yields 214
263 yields 164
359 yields 242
